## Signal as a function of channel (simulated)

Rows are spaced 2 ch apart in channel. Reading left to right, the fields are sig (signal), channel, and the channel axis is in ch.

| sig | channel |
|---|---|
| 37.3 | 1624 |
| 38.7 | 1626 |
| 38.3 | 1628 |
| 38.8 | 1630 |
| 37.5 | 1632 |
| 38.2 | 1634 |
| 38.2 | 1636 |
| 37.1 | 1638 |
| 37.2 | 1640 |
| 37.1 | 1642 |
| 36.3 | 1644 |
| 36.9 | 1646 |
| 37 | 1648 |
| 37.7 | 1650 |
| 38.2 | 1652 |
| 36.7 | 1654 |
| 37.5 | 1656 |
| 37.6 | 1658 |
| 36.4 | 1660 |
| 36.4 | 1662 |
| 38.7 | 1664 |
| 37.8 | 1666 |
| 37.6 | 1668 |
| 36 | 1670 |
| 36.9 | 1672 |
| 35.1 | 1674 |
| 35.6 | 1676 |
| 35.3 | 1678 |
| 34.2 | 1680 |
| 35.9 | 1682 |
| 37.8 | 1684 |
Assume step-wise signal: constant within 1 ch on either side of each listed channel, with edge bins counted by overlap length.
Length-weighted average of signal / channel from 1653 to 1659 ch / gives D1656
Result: 37.3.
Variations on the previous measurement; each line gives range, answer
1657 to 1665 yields 37.3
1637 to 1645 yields 36.9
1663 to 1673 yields 37.4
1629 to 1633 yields 38.1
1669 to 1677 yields 35.9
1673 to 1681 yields 35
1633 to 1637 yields 38.2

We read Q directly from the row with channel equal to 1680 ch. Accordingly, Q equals 34.2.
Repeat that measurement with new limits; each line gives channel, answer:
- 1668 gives 37.6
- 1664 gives 38.7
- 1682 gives 35.9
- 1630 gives 38.8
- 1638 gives 37.1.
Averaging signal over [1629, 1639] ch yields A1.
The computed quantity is 38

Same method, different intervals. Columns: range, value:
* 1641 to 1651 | 37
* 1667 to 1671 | 36.8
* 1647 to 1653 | 37.6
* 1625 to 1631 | 38.6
